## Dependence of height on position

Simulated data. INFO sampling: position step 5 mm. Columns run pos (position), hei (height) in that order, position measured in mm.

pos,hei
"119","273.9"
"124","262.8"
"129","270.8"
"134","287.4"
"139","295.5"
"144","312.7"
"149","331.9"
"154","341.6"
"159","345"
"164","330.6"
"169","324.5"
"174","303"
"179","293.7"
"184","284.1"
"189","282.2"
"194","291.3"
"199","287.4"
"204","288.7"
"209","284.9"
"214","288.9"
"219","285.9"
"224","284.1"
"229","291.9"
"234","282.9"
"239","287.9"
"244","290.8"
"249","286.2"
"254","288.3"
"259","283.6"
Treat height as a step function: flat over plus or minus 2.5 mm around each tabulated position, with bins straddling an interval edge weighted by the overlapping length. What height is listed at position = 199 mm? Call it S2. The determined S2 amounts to 287.4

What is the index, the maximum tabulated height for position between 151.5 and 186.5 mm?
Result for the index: 345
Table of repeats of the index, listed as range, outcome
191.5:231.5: 291.9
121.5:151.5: 331.9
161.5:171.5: 330.6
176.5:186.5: 293.7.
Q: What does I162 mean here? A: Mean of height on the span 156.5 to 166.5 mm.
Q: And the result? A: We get 338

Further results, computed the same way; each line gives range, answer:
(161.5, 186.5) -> 307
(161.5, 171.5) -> 328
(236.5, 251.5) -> 288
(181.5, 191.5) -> 283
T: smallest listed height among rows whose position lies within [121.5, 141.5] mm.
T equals 262.8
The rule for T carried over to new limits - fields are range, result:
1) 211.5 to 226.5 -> 284.1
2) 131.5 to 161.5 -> 287.4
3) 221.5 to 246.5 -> 282.9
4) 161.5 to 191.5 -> 282.2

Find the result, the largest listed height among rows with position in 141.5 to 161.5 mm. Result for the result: 345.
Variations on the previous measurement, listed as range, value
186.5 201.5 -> 291.3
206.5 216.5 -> 288.9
